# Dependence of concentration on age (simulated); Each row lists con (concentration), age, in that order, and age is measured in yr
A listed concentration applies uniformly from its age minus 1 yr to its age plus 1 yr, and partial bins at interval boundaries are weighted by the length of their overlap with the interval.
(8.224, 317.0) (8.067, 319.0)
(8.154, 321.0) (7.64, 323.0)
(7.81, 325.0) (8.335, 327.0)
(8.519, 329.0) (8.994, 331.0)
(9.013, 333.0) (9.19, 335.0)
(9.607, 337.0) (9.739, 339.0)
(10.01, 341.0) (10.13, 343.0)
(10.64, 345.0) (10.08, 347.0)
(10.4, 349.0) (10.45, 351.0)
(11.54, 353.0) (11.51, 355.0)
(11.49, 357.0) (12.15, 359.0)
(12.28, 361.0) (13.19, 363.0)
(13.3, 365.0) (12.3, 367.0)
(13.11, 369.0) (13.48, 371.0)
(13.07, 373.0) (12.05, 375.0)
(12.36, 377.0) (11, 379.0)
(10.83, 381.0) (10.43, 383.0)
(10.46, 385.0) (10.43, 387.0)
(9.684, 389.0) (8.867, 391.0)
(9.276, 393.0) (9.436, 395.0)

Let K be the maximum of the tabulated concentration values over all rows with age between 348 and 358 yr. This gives 11.54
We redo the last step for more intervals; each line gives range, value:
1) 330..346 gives 10.64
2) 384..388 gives 10.46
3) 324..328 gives 8.335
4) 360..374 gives 13.48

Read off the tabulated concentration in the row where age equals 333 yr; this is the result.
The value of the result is 9.013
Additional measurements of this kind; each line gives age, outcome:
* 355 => 11.51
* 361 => 12.28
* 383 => 10.43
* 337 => 9.607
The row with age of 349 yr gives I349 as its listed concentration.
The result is 10.4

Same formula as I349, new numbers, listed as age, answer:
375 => 12.05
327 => 8.335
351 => 10.45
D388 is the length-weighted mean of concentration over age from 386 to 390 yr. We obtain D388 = 10.1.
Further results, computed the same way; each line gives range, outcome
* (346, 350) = 10.2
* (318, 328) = 8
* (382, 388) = 10.4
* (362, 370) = 13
